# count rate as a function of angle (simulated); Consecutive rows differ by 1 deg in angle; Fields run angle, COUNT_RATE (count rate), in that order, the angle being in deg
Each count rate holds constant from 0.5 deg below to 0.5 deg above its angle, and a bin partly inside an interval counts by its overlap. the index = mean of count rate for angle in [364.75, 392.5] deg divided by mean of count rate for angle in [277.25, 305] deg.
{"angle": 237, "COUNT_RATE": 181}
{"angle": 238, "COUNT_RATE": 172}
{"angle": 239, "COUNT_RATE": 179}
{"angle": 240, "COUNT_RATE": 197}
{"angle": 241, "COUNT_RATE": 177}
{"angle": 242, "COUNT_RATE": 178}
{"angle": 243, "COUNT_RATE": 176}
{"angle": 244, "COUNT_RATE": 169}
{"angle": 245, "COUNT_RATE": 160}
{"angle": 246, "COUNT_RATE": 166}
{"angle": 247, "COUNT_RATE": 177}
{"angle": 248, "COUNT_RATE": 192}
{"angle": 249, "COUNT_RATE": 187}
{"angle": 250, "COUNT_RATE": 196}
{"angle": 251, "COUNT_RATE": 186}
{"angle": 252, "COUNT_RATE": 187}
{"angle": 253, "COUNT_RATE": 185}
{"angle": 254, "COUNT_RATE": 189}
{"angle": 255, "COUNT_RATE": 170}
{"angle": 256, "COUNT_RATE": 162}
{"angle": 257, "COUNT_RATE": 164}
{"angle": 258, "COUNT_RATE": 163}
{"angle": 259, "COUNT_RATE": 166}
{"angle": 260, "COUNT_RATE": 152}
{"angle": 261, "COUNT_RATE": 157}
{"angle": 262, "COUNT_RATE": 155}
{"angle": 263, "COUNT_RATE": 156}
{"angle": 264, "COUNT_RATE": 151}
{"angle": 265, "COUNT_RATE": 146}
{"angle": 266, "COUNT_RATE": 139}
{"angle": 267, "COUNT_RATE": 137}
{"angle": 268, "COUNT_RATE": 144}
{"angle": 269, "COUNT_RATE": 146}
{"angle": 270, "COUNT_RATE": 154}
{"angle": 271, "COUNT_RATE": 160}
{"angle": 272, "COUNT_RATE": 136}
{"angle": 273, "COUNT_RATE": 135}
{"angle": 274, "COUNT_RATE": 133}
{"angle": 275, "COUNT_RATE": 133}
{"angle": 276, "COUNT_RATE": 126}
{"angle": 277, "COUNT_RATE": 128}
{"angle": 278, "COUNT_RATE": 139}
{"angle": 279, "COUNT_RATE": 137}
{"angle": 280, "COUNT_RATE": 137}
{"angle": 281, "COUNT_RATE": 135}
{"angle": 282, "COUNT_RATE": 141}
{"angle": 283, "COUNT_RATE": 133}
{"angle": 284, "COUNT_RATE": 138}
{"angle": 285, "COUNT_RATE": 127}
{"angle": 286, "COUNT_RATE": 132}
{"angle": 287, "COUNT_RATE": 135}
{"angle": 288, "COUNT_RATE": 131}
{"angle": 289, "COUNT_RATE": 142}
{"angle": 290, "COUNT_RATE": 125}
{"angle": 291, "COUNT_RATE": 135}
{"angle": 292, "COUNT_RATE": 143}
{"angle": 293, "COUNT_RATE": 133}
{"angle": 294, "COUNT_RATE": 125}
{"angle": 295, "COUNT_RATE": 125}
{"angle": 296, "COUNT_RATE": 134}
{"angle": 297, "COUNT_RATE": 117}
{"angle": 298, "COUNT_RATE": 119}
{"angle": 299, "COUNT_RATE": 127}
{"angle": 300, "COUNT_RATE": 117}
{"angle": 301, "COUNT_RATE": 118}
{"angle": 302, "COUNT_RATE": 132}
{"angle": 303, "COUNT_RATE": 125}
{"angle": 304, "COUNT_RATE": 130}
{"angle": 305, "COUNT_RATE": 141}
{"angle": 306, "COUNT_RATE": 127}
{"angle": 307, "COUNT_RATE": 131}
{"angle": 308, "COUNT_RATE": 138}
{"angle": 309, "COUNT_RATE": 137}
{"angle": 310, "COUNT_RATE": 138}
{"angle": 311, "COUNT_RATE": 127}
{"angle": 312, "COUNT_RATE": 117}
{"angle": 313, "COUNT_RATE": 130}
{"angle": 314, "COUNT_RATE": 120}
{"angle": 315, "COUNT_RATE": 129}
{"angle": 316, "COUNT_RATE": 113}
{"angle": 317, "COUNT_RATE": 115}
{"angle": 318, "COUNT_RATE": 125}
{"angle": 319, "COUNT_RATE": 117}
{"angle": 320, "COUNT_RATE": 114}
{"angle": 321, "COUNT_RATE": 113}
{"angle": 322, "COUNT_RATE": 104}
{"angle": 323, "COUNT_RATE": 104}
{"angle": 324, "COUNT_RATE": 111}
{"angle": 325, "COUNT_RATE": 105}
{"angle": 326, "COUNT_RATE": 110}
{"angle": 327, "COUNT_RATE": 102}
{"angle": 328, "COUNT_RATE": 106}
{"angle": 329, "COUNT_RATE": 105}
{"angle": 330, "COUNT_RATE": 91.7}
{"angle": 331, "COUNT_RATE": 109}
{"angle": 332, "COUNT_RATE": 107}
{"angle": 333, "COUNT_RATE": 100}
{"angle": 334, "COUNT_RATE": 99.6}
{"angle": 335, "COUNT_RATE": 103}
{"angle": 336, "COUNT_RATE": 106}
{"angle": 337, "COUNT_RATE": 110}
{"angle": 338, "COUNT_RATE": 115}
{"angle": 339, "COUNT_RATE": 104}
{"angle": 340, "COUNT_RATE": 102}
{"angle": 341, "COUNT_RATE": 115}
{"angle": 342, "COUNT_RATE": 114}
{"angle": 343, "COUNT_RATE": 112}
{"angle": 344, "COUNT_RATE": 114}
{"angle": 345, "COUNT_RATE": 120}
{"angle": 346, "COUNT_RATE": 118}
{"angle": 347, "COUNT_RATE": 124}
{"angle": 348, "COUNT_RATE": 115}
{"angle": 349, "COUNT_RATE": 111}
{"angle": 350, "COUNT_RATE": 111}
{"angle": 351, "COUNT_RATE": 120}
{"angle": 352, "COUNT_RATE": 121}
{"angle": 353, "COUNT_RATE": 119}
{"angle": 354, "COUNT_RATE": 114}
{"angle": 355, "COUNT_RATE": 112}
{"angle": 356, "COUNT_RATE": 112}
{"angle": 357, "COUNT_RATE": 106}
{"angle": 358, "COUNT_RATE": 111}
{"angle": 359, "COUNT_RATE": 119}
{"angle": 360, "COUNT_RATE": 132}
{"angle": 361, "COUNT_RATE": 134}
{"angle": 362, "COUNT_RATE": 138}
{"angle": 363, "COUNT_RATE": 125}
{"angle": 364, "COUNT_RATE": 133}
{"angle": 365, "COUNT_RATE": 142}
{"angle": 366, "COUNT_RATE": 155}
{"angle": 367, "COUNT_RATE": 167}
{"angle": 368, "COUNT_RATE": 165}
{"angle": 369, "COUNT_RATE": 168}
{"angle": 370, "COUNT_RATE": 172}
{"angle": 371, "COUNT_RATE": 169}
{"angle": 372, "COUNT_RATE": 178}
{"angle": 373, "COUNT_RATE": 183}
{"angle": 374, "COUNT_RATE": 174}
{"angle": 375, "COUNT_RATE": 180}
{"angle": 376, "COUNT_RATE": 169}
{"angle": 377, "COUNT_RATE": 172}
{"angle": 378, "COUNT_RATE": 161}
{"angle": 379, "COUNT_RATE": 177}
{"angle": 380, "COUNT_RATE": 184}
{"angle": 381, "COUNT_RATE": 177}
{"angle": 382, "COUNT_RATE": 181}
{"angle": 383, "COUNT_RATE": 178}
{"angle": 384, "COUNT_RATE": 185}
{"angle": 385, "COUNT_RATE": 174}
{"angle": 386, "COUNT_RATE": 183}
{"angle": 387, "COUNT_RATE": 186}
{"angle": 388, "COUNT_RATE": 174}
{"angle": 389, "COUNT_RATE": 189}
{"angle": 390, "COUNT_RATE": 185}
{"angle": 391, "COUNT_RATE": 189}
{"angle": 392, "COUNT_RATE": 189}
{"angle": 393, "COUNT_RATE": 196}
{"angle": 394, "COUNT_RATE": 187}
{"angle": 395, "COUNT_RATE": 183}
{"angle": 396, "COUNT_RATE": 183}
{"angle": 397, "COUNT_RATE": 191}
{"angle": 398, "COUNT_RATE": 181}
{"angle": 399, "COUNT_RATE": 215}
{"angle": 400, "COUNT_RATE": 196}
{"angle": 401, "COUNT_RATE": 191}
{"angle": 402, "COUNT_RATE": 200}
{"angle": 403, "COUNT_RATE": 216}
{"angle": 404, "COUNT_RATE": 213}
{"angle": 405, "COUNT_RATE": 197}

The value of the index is 1.3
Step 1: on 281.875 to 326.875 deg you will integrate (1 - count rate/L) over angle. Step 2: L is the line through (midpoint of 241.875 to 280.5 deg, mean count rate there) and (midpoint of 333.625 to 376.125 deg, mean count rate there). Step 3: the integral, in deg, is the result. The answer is 6.2 deg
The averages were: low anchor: 158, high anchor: 130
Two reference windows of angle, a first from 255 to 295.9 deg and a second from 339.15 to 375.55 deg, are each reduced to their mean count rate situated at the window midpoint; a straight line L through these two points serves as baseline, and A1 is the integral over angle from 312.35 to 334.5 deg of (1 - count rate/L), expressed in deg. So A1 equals 4.3 deg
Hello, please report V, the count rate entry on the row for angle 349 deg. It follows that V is 111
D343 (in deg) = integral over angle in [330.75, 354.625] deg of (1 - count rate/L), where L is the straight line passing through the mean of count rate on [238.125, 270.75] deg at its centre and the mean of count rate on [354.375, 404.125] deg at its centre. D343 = 8.0 deg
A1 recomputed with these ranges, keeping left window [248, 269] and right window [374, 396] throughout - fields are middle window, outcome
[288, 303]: 3.67 deg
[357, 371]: 2.79 deg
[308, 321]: 3.65 deg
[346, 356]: 3.42 deg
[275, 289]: 2.82 deg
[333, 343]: 3.85 deg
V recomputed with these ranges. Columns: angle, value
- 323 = 104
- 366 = 155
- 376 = 169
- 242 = 178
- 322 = 104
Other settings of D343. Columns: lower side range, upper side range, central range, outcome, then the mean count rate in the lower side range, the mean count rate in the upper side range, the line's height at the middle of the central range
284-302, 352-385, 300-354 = 9.0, 129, 153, 140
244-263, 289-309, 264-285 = 1.9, 172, 129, 152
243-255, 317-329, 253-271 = 1.2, 181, 110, 168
